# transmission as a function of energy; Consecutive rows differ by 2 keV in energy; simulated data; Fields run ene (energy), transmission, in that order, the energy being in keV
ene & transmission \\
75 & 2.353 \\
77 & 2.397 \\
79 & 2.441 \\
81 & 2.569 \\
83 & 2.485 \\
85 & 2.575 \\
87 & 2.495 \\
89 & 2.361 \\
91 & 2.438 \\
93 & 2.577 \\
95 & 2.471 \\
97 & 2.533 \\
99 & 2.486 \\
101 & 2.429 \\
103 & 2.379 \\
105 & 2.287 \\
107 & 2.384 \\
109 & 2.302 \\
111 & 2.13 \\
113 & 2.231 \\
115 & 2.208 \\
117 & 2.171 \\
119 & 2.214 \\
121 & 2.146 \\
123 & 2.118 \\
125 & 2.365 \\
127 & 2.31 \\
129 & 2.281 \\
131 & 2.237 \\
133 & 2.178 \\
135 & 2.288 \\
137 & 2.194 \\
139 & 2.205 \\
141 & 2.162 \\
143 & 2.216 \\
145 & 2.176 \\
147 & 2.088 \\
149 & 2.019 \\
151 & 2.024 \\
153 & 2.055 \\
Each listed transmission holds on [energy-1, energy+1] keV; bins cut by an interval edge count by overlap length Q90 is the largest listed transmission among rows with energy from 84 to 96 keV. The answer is 2.577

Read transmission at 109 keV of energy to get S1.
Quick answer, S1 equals 2.302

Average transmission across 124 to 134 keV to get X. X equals 2.27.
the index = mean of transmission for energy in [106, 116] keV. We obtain 2.25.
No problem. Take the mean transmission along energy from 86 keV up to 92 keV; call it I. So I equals 2.43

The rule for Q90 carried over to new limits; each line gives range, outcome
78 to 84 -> 2.569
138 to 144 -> 2.216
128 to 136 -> 2.288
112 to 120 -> 2.231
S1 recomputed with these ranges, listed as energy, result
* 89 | 2.361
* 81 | 2.569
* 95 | 2.471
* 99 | 2.486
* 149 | 2.019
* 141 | 2.162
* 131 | 2.237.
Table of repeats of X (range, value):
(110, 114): 2.18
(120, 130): 2.24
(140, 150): 2.13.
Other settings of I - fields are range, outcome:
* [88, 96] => 2.46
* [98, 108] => 2.39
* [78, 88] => 2.51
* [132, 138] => 2.22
